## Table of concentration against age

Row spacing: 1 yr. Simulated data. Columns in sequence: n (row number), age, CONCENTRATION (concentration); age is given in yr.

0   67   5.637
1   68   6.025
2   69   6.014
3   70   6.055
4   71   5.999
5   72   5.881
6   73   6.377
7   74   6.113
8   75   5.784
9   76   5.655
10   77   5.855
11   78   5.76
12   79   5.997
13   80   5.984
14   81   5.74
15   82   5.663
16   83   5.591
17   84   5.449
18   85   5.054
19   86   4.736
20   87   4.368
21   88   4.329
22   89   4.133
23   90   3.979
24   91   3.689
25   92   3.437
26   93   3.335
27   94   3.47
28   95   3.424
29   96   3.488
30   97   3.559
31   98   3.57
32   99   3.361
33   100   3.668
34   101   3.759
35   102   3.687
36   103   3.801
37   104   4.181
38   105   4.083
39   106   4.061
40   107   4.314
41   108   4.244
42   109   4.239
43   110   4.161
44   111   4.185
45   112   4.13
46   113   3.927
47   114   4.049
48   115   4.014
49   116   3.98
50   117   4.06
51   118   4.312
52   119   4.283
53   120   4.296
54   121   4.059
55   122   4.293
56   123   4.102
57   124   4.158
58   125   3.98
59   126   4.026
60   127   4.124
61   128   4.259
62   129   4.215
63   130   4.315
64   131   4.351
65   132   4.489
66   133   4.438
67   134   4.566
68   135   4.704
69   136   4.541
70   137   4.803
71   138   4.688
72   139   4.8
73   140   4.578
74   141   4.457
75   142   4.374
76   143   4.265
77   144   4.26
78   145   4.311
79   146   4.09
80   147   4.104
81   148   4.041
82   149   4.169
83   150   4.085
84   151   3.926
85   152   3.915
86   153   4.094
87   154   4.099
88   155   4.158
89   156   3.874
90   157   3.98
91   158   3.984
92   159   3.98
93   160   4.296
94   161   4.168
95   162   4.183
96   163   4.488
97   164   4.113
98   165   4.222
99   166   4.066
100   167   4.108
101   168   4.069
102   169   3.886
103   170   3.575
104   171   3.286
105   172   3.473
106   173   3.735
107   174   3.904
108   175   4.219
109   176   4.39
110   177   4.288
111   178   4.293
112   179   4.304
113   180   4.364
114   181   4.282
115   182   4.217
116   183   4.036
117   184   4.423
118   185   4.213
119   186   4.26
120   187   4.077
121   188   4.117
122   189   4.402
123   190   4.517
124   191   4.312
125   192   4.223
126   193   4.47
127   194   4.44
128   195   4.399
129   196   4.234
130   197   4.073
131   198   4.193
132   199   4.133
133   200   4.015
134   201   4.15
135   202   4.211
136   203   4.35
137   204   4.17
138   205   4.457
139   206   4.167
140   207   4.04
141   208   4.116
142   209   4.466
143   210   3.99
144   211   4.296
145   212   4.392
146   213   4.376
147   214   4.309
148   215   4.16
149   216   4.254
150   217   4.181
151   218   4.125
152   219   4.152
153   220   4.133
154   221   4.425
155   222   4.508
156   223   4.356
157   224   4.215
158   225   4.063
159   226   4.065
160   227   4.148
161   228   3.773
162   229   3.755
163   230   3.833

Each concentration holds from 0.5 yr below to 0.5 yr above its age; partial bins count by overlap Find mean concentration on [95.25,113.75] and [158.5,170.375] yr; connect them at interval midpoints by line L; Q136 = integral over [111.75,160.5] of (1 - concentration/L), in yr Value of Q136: -2.62 yr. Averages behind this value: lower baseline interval 3.91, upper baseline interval 4.1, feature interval 4.23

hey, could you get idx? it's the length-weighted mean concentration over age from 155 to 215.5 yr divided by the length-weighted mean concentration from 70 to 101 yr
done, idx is 0.87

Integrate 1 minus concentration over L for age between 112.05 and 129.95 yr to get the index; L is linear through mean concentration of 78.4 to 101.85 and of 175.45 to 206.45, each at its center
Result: 0.76 yr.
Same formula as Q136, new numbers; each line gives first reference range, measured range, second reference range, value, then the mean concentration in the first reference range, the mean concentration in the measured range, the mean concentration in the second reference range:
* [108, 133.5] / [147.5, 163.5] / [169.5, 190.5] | 0.2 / 4.18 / 4.09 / 4.11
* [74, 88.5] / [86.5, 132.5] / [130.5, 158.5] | 8.5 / 5.45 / 4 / 4.29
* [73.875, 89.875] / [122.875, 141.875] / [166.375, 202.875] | 1.4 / 5.34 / 4.41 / 4.15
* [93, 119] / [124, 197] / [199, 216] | -2.4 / 3.91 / 4.21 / 4.23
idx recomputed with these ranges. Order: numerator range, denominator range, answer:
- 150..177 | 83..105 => 1.01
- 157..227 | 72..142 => 0.94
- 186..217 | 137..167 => 1.01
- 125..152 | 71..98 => 0.89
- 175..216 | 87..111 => 1.11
